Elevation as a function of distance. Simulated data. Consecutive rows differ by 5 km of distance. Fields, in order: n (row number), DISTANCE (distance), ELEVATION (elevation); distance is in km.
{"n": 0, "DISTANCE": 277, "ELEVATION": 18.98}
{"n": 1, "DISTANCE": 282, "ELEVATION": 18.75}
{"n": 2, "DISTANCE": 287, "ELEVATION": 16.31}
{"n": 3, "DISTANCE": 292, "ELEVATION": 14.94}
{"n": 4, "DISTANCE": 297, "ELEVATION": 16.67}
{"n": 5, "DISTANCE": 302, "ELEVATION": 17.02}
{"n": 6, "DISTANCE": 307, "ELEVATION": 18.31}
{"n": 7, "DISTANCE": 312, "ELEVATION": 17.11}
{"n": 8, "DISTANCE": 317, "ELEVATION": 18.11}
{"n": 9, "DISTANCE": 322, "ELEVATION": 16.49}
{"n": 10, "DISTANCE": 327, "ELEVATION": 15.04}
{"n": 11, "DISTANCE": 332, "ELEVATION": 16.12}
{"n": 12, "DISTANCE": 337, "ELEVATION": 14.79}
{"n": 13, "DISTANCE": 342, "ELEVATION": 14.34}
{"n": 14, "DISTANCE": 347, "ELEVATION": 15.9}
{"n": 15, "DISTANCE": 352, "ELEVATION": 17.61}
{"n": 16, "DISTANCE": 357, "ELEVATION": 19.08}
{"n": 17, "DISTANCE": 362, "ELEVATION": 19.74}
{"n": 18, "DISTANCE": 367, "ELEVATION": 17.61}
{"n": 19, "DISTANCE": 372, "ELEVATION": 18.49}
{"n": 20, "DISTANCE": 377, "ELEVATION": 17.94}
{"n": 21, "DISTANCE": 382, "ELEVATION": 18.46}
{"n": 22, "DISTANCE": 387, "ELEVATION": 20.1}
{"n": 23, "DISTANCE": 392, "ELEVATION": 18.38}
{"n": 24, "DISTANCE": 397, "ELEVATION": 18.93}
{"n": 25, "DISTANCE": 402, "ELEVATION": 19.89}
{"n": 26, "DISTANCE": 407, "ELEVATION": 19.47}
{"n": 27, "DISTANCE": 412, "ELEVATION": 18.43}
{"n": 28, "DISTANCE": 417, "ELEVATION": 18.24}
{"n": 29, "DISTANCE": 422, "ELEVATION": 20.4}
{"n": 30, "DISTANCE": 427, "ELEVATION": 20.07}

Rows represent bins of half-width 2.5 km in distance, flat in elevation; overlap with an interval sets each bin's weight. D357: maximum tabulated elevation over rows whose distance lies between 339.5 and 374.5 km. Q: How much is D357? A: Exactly 19.74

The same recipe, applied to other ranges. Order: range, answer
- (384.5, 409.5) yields 20.1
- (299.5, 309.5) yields 18.31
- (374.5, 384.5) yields 18.46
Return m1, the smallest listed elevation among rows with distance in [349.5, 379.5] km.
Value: 17.61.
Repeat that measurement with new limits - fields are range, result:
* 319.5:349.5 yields 14.34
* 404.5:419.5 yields 18.24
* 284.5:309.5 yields 14.94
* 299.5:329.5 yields 15.04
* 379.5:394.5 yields 18.38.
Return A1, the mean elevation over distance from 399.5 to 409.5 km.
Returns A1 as 19.7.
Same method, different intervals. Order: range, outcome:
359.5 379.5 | 18.4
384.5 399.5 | 19.1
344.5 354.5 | 16.8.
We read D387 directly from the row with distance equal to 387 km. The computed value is 20.1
